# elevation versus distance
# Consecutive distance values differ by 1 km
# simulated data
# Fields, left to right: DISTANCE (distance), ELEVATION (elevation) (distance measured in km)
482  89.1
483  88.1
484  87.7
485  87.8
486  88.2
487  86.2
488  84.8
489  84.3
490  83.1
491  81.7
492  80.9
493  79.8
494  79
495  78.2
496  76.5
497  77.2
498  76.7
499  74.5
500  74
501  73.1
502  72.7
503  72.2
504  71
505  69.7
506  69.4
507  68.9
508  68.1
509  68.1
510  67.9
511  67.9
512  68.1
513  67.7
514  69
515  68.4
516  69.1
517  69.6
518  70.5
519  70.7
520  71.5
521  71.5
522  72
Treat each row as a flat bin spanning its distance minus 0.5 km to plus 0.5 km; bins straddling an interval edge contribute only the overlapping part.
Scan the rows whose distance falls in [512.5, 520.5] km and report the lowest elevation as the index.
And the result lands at 67.7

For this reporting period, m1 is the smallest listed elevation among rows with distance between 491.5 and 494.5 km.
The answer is 79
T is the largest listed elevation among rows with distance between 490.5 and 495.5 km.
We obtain 81.7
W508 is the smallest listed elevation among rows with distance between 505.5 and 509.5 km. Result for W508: 68.1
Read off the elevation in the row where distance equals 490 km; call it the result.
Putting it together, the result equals 83.1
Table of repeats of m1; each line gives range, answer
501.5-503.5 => 72.2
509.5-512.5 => 67.9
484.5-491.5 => 81.7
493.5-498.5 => 76.5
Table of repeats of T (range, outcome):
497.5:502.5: 76.7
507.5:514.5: 69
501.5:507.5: 72.7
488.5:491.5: 84.3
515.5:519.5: 70.7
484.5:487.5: 88.2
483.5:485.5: 87.8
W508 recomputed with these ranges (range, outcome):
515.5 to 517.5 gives 69.1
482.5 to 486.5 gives 87.7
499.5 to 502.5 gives 72.7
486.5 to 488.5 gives 84.8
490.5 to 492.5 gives 80.9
